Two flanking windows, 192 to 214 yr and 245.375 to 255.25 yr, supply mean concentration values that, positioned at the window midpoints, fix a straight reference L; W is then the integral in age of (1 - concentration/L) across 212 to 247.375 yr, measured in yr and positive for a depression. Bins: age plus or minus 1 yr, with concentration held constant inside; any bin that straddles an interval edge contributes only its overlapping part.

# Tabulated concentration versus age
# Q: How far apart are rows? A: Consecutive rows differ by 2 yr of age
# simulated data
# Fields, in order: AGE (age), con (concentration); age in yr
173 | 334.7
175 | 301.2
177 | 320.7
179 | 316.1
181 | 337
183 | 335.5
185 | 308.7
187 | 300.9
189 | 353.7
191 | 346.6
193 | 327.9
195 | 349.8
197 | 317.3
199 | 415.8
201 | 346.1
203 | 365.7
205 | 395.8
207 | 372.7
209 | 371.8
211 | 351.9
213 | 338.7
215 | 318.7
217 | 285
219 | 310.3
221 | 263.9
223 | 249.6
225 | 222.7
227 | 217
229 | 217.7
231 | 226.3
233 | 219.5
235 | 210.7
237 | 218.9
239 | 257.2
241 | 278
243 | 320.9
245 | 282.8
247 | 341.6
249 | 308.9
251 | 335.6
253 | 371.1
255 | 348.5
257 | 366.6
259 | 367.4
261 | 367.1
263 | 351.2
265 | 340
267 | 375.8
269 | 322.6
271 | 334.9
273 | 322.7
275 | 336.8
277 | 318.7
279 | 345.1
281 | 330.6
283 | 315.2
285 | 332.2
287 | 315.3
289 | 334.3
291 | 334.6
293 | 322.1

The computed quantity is 8.4 yr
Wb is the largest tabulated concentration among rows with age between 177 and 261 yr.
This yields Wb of 415.8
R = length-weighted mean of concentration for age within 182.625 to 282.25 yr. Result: 318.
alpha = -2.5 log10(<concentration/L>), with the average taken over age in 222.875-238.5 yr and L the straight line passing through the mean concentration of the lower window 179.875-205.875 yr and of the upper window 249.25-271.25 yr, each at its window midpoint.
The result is 0.49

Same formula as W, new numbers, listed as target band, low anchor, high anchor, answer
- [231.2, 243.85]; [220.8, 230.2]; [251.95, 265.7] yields 1.4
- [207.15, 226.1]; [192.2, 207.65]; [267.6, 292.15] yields 2.7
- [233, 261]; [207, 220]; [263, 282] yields 2.3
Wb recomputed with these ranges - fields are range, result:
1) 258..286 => 375.8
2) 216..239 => 310.3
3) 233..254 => 371.1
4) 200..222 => 395.8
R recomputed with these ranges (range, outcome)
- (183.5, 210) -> 351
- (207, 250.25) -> 279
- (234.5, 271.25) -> 322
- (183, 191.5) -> 327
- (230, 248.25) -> 262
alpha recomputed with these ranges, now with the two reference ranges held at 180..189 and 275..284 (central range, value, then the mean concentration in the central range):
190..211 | -0.113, 361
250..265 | -0.094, 357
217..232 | 0.303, 247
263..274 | -0.040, 340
